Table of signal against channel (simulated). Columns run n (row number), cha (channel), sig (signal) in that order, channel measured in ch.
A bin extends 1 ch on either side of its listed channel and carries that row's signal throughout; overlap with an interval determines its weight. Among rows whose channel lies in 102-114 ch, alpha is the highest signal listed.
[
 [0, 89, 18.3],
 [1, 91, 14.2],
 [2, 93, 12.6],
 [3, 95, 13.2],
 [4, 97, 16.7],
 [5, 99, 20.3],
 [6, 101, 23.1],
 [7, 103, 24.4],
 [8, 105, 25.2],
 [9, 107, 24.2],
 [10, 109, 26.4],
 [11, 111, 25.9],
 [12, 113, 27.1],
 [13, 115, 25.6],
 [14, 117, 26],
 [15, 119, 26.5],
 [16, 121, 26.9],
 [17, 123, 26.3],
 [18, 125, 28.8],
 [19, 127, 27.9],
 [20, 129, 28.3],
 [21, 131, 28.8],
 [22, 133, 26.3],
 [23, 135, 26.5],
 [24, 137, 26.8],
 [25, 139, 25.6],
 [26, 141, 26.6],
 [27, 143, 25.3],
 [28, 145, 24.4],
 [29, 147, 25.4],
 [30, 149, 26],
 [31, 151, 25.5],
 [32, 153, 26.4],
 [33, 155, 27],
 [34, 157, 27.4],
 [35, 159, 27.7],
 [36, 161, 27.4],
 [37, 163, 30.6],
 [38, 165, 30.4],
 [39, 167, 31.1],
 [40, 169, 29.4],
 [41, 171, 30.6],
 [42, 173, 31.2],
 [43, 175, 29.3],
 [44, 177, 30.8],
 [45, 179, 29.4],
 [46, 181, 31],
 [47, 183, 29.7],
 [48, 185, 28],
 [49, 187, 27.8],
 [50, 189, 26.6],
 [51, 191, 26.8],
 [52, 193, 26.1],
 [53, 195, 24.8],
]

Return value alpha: 27.1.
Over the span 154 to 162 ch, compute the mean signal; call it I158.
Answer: 27.4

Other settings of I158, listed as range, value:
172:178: 30.4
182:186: 28.9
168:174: 30.4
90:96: 13.3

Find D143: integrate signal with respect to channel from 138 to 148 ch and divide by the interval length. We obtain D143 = 25.5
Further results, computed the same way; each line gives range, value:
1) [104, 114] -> 25.8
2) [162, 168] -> 30.7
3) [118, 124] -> 26.6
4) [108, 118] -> 26.2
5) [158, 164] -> 28.6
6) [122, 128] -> 27.7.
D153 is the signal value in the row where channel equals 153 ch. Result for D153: 26.4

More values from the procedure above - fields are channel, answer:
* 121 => 26.9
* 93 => 12.6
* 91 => 14.2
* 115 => 25.6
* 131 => 28.8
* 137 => 26.8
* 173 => 31.2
